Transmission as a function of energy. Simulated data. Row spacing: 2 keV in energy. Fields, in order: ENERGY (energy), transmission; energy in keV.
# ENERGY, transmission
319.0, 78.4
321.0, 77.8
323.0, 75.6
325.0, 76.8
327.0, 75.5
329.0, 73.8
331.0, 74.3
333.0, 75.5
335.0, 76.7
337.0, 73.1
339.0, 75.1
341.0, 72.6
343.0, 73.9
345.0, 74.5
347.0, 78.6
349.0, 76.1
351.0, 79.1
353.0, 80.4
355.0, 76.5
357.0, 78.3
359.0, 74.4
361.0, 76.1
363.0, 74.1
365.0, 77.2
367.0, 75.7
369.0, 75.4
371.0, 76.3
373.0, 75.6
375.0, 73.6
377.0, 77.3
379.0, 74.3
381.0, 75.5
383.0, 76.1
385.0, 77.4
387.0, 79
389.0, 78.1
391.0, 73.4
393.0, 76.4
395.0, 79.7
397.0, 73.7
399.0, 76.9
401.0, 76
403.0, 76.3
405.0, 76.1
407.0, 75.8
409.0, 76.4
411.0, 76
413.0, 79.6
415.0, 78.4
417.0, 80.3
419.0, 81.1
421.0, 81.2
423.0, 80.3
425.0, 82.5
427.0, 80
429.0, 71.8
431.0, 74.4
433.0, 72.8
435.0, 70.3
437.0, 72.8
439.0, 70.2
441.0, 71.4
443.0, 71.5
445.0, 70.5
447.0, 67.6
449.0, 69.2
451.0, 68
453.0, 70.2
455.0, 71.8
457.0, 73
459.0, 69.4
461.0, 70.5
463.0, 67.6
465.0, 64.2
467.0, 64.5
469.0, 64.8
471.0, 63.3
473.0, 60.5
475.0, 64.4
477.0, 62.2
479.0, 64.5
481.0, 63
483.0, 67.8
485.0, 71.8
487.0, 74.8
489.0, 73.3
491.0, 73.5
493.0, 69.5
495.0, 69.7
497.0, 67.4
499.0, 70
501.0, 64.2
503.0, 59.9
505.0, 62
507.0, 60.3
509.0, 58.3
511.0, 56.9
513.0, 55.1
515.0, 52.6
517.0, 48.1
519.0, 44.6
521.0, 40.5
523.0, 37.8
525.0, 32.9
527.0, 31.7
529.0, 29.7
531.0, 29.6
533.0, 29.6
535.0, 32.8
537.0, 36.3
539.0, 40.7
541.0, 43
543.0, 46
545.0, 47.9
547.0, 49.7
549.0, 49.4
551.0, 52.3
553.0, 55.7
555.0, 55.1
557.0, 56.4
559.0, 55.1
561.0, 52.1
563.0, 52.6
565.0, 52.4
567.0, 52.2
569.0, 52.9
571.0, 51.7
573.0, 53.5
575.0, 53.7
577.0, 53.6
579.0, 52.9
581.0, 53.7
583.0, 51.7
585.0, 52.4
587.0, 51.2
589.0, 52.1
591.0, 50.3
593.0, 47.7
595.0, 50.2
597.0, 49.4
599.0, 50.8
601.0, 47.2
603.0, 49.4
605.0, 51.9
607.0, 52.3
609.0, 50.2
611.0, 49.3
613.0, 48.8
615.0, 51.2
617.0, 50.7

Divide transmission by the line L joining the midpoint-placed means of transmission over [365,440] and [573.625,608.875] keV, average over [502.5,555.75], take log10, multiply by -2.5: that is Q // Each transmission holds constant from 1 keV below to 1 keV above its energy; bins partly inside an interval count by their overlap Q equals 0.29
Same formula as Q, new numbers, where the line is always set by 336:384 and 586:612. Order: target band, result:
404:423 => -0.12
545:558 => 0.05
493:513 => -0.05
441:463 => -0.07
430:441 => -0.07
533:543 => 0.43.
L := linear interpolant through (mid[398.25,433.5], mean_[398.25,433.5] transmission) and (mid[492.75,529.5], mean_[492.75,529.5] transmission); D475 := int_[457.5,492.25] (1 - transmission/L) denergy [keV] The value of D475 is -2.7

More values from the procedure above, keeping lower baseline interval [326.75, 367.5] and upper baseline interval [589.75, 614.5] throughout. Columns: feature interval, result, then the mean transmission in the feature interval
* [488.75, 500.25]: -1.79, 70.2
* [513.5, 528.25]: 4.24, 41.4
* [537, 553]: 2.51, 46.9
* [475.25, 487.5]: -0.94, 66.9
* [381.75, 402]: -1.54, 76.7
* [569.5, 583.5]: -0.15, 53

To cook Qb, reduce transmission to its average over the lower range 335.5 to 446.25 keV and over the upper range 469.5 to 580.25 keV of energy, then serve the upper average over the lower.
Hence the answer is 0.7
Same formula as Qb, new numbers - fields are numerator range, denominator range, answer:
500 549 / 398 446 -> 0.60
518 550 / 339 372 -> 0.51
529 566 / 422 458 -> 0.63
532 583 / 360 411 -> 0.65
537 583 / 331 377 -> 0.67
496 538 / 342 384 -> 0.63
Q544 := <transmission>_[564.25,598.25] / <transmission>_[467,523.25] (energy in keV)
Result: 0.84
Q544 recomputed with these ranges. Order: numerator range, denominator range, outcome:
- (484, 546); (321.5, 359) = 0.68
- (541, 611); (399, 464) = 0.69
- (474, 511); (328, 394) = 0.87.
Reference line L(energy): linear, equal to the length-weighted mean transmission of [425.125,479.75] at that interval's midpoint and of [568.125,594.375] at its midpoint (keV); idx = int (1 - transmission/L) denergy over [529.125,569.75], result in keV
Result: 6.76 keV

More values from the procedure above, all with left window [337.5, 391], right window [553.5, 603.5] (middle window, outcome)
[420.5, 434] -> -1.64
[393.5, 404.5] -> -0.65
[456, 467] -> -0.56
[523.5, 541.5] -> 7.33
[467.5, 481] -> 0.10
